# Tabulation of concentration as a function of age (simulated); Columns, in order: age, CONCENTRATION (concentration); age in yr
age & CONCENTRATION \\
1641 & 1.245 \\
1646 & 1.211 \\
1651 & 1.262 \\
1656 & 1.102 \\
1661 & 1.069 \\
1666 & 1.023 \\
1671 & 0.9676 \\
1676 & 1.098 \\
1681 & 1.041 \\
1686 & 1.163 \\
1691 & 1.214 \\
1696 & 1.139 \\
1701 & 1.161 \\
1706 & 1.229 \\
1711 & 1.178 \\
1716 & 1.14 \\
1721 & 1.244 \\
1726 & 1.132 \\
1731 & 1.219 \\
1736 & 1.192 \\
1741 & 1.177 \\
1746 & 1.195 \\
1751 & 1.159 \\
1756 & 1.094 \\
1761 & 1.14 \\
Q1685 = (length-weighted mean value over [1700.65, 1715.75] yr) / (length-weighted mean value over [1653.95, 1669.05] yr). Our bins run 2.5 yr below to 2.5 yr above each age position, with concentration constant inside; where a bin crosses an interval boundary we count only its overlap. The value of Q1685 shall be 1.12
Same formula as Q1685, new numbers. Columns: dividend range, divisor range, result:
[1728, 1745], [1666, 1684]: 1.15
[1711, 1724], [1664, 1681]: 1.15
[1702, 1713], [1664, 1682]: 1.16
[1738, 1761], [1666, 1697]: 1.05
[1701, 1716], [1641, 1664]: 1.02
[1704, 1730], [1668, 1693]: 1.08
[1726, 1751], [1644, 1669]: 1.05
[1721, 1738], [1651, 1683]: 1.12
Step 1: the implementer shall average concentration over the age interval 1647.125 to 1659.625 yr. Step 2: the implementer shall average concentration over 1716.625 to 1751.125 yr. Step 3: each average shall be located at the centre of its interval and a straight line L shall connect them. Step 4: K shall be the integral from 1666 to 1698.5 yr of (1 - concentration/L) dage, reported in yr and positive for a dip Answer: 2.3 yr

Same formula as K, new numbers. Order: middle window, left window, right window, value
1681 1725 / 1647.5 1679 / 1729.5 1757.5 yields -1.6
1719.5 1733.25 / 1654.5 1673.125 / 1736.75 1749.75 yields -0.5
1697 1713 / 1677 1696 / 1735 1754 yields -0.5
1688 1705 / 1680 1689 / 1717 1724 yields -0.4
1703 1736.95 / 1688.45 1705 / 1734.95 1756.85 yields -0.5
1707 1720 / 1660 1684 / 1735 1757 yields -0.8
